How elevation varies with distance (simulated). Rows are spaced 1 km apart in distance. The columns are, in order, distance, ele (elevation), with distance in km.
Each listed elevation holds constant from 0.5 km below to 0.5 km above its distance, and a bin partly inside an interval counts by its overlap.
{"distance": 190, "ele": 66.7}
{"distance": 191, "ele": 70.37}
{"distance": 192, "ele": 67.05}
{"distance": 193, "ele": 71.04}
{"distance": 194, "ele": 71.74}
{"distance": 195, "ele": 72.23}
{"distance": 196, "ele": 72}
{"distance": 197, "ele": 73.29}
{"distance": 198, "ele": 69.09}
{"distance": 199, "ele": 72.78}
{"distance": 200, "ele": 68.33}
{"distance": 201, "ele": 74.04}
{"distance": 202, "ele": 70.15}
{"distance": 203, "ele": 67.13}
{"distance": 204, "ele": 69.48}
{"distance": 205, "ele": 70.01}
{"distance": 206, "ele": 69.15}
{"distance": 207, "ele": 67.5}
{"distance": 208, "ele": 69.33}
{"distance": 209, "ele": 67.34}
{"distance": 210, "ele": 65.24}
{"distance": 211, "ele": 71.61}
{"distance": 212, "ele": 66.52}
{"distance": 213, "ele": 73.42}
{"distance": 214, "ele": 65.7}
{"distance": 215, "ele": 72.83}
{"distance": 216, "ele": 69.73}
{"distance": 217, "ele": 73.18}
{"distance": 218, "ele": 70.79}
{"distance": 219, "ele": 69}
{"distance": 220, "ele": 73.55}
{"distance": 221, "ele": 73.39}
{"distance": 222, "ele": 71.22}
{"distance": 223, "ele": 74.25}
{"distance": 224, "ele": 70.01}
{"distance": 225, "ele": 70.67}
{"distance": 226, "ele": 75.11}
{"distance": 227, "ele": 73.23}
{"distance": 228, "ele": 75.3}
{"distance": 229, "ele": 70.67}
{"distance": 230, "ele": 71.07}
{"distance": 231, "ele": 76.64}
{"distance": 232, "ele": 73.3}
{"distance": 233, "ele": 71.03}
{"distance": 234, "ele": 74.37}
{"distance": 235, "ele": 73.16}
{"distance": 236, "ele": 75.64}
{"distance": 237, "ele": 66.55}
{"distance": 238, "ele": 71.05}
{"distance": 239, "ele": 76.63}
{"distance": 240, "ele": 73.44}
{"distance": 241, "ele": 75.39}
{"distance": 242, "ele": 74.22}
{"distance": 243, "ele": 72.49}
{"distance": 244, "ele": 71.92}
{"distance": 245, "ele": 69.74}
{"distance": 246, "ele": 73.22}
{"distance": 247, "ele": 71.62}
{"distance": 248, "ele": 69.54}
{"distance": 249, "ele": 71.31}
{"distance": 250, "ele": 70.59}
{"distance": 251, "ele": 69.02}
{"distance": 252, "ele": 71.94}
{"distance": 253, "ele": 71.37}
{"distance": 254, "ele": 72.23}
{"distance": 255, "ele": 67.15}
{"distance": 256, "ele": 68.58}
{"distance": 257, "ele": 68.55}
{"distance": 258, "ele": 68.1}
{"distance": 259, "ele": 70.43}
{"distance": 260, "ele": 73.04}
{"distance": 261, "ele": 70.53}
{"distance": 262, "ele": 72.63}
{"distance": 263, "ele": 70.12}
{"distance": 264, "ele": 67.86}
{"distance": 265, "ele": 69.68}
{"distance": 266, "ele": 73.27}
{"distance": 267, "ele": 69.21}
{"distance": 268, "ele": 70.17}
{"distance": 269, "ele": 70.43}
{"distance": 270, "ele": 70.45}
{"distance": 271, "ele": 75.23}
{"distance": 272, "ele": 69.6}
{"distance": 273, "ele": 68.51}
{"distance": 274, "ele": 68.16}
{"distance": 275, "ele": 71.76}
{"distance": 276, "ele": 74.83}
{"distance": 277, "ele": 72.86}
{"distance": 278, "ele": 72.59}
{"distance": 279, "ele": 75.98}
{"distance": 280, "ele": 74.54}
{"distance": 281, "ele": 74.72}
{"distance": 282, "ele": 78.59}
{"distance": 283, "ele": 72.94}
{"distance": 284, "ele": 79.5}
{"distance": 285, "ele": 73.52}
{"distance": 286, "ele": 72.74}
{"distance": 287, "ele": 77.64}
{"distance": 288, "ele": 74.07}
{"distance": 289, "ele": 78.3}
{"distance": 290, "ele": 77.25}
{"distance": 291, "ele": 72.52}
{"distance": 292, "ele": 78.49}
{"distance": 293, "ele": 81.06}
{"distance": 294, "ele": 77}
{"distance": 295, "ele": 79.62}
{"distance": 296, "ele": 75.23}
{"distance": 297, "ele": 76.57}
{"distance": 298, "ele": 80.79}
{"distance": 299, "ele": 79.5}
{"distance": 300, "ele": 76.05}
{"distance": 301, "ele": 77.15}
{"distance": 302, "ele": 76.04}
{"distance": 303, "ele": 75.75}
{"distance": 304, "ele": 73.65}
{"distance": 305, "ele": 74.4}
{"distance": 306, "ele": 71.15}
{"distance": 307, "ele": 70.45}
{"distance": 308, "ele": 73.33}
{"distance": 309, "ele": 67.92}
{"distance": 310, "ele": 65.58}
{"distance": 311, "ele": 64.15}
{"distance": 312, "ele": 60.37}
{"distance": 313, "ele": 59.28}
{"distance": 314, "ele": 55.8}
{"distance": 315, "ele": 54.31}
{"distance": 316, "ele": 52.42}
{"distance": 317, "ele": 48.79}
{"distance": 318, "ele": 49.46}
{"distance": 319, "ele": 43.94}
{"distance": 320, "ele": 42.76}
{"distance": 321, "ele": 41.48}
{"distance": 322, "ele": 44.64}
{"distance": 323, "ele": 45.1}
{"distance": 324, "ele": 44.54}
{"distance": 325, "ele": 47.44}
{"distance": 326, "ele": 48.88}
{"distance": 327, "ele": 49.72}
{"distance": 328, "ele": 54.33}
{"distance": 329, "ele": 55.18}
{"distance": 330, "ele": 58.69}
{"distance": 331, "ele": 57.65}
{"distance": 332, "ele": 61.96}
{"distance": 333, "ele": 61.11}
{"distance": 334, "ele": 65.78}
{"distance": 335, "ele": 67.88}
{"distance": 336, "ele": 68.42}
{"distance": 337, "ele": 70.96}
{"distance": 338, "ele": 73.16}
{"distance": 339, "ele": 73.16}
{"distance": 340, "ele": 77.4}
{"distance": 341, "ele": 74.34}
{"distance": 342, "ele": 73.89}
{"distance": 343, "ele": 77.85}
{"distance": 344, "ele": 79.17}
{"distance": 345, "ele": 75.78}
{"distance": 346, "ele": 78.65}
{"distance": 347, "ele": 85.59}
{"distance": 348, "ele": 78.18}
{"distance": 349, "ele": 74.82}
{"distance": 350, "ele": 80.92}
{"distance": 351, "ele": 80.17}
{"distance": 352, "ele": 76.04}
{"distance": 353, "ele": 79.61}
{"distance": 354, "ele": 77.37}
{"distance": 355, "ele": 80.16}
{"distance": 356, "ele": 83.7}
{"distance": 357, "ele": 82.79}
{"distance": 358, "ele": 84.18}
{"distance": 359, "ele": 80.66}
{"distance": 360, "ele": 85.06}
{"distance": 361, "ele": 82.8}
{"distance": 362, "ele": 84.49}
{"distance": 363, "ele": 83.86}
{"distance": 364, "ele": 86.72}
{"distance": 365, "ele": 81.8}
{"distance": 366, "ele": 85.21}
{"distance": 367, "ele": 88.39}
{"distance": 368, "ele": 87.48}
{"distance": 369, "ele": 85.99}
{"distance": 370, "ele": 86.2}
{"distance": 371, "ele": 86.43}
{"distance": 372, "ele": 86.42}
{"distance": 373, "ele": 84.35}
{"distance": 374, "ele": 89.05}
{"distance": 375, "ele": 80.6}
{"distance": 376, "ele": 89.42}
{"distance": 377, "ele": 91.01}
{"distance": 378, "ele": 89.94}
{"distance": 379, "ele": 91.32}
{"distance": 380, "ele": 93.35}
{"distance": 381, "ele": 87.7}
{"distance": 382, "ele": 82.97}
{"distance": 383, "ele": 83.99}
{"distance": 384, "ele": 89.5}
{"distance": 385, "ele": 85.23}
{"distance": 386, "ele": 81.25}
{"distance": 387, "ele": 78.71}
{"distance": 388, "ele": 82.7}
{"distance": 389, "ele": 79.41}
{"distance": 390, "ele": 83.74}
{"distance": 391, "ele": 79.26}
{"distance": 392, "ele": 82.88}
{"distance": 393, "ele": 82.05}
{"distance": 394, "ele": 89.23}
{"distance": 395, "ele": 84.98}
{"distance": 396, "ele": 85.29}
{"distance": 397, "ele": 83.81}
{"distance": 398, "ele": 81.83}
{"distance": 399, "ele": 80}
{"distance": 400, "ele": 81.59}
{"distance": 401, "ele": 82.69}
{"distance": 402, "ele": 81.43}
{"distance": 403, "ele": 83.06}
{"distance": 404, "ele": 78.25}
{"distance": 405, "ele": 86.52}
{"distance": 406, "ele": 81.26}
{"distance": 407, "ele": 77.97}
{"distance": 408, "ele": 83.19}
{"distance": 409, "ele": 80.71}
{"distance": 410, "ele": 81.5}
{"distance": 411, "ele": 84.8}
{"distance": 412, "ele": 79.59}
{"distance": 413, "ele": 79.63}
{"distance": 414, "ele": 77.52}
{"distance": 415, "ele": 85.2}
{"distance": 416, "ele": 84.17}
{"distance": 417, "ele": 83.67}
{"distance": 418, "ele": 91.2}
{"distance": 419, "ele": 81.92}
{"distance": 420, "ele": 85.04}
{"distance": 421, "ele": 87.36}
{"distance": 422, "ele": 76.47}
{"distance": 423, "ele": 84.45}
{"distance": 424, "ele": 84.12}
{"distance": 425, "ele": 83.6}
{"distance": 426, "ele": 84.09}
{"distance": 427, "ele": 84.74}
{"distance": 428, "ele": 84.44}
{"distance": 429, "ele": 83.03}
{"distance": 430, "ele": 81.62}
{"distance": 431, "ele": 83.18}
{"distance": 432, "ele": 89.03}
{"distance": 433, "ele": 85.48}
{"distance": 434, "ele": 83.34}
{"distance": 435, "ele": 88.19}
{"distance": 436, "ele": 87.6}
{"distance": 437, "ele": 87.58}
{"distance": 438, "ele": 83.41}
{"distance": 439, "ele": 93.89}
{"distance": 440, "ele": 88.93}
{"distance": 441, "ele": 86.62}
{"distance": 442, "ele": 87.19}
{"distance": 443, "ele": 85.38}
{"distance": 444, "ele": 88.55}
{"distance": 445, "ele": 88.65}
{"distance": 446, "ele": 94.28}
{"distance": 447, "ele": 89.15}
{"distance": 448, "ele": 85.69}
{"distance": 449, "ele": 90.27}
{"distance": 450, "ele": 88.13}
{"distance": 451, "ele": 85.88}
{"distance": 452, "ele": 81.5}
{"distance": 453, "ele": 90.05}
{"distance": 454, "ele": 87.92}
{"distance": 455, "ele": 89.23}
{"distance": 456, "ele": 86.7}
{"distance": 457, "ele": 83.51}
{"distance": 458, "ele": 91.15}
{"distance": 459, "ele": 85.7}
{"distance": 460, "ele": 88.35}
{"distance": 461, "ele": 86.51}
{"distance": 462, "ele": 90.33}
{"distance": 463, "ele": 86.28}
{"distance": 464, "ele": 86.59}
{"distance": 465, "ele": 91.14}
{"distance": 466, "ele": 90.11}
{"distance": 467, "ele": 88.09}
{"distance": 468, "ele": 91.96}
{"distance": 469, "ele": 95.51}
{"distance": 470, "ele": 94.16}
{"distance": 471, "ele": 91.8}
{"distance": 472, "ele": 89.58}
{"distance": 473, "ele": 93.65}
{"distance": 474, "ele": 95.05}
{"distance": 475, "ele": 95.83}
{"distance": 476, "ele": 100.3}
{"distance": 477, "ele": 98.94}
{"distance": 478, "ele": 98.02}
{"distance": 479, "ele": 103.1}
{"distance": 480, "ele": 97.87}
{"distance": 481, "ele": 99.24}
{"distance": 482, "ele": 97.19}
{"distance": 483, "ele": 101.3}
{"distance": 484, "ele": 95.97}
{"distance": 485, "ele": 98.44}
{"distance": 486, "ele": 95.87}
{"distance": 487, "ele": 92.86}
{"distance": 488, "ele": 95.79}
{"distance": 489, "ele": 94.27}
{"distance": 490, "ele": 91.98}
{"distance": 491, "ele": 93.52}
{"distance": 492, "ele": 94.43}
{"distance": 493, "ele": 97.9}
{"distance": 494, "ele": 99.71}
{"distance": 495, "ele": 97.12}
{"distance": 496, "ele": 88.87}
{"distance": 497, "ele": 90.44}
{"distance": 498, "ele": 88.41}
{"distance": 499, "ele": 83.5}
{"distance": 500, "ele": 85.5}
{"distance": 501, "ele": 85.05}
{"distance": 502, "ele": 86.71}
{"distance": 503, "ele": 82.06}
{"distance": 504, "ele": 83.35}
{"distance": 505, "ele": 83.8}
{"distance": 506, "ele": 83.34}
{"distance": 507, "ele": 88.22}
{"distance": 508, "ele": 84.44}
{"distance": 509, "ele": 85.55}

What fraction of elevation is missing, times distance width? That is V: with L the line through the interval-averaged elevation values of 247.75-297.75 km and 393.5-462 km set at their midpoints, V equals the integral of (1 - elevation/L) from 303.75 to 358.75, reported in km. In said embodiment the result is 8.34 km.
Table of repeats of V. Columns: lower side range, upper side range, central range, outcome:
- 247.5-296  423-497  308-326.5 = 5.84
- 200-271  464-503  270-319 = 3.34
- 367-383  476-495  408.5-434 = 2.23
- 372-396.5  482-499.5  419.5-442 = 0.99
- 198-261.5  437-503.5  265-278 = 0.60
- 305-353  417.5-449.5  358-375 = -3.16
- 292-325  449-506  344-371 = -3.75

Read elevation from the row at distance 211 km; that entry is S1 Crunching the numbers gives 71.61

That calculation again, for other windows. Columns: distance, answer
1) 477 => 98.94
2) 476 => 100.3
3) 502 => 86.71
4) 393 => 82.05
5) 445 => 88.65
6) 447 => 89.15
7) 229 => 70.67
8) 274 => 68.16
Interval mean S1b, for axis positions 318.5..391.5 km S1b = 75.2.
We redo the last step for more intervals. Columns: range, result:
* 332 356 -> 75.1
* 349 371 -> 82.9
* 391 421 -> 82.8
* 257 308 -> 73.8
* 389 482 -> 86.8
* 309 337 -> 55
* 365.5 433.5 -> 84.2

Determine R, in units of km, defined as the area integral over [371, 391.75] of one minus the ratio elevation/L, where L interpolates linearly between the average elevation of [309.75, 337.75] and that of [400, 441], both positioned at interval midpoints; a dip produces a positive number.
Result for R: -3.8 km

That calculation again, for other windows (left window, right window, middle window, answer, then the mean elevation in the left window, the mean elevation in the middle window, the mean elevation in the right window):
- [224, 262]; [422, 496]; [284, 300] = -0.2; 71.8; 77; 90.4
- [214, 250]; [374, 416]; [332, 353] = 1.4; 72.3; 74.5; 83.6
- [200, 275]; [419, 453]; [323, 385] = 2.4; 71.1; 76.9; 86.1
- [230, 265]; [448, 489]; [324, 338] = 3.6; 71.5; 59.1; 92.2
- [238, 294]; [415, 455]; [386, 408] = 0.2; 72.6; 82.2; 86.2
